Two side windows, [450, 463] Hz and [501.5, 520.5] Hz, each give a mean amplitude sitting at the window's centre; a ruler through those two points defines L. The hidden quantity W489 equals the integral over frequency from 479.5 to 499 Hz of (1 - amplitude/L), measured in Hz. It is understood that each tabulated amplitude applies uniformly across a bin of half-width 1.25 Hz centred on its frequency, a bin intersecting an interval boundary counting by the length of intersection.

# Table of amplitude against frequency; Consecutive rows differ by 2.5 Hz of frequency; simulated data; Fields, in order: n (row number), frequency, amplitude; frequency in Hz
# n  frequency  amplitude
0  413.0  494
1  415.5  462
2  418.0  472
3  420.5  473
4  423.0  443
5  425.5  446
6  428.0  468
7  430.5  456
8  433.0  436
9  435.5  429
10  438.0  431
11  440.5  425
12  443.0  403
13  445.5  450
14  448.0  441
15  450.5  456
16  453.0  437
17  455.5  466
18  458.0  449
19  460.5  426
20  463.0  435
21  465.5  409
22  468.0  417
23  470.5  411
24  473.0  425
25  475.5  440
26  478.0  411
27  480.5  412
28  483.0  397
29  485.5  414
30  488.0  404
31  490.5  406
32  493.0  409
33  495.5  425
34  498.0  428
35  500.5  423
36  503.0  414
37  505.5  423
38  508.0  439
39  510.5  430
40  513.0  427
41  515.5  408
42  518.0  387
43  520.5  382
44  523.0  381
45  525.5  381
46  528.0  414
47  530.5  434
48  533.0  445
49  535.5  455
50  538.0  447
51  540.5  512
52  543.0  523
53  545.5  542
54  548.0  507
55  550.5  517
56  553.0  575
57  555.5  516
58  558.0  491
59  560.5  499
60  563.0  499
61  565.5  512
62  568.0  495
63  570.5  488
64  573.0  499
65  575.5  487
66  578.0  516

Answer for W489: 0.7 Hz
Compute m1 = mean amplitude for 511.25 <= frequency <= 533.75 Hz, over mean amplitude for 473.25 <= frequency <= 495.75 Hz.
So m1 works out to 1.0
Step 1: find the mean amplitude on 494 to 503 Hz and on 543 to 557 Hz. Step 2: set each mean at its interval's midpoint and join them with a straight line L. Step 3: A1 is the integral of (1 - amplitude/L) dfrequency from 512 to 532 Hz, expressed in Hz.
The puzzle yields 3.0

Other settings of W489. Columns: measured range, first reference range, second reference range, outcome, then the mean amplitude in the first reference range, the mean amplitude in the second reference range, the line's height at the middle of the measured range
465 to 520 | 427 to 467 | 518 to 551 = 3.7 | 438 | 453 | 446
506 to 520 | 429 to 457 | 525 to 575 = 1.6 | 439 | 489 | 472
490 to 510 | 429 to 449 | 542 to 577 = 2.2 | 434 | 511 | 473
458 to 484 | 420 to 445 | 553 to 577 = 2.2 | 440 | 503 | 458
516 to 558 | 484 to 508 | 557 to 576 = 0.1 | 417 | 497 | 463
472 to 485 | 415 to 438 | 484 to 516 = 0.4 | 452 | 419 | 429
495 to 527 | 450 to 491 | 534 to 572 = 3.6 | 424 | 505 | 464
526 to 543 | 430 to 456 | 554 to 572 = 1.1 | 438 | 501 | 486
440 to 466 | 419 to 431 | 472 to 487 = -0.1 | 458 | 416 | 436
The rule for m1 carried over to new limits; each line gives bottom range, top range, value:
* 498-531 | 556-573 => 1.21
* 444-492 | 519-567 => 1.11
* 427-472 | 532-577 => 1.15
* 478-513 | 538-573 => 1.22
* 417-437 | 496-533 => 0.91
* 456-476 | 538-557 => 1.22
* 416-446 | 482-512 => 0.94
